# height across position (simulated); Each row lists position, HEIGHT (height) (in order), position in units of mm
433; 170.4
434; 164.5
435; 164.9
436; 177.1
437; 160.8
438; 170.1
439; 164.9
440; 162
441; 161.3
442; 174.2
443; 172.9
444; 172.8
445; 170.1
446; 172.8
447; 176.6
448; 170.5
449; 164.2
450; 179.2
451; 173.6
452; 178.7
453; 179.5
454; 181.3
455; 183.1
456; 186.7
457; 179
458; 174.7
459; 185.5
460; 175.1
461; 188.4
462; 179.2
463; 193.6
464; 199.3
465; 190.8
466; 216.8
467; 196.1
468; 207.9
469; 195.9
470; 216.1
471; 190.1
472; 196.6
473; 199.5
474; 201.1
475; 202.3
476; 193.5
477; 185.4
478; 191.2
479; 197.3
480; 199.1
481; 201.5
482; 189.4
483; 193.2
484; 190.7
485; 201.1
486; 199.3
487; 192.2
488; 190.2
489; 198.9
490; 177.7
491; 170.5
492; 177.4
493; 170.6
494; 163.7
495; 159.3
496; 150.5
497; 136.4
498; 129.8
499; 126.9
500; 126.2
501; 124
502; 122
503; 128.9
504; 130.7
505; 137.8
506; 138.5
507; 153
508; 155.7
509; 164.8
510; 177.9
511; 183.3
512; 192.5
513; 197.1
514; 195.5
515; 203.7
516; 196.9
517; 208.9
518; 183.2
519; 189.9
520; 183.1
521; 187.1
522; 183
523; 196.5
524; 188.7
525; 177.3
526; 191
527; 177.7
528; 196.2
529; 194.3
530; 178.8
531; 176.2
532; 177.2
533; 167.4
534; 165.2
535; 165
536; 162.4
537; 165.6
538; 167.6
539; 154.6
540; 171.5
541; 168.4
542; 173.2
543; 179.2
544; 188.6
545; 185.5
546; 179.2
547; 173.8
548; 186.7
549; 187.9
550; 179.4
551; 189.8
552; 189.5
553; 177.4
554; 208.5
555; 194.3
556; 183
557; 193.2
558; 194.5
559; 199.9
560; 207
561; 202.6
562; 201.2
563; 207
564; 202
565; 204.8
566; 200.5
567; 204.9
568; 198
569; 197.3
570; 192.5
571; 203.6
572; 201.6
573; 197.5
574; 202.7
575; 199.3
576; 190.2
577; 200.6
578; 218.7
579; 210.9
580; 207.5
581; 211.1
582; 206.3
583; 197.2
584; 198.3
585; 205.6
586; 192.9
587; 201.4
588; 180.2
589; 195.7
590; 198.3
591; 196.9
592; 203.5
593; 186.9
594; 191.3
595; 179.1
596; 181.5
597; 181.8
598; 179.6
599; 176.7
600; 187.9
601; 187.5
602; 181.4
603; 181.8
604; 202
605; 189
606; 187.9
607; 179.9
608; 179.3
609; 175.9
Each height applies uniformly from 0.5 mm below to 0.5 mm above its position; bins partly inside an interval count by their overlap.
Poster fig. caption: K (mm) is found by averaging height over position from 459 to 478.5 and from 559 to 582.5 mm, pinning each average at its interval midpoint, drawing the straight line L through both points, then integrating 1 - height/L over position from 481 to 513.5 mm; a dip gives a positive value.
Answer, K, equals 5.4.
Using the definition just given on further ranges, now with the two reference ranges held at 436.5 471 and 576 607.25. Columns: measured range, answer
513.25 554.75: 1.3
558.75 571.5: -0.7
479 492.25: -0.5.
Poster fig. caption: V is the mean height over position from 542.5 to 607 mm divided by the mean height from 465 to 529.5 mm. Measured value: 1.08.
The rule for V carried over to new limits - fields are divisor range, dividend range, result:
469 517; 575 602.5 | 1.11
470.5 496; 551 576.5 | 1.05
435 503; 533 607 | 1.07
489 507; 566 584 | 1.37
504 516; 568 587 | 1.17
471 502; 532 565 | 1.04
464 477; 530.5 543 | 0.84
